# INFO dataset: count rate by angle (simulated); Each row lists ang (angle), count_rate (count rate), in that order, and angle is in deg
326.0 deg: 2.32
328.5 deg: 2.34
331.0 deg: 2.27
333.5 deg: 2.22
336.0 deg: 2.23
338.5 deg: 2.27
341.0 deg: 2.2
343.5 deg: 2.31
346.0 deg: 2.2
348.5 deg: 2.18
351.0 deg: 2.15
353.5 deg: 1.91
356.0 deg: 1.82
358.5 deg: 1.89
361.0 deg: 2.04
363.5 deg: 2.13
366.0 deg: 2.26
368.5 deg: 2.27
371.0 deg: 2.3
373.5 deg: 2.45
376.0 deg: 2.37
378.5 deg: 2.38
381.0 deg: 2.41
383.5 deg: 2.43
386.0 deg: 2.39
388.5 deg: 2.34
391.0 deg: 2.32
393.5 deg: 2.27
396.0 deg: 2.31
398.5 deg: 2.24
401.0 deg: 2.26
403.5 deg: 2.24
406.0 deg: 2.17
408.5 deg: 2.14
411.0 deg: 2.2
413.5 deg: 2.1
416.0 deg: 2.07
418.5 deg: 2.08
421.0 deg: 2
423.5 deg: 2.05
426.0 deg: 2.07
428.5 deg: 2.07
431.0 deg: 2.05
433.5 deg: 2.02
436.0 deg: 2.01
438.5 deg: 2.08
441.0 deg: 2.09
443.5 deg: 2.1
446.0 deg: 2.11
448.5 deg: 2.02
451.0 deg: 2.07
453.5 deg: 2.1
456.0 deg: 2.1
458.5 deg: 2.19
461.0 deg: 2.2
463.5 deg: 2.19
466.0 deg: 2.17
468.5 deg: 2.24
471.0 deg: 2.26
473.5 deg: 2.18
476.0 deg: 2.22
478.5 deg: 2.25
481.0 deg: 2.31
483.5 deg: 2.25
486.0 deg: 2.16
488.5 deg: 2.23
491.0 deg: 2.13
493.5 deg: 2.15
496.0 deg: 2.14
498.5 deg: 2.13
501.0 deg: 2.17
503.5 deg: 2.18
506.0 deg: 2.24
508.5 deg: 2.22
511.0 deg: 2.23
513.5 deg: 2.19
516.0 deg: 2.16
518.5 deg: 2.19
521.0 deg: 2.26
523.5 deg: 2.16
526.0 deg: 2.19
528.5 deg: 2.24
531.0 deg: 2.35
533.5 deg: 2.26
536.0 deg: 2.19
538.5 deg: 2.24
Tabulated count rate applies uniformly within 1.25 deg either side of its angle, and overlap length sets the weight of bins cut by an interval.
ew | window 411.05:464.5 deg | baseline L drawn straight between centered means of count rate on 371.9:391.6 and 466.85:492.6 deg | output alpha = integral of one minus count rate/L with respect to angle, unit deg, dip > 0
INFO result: 4.8 deg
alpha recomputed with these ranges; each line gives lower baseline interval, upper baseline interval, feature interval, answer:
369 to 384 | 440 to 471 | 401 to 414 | 0.6 deg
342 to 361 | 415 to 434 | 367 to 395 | -4.0 deg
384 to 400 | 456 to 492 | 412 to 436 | 2.3 deg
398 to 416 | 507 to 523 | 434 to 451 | 1.0 deg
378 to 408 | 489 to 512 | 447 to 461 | 0.8 deg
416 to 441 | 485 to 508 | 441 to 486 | -1.2 deg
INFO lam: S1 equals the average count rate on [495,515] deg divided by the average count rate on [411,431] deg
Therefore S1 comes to 1.06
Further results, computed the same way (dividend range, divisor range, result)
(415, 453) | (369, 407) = 0.89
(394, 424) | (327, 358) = 1.00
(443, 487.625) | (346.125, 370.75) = 1.04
